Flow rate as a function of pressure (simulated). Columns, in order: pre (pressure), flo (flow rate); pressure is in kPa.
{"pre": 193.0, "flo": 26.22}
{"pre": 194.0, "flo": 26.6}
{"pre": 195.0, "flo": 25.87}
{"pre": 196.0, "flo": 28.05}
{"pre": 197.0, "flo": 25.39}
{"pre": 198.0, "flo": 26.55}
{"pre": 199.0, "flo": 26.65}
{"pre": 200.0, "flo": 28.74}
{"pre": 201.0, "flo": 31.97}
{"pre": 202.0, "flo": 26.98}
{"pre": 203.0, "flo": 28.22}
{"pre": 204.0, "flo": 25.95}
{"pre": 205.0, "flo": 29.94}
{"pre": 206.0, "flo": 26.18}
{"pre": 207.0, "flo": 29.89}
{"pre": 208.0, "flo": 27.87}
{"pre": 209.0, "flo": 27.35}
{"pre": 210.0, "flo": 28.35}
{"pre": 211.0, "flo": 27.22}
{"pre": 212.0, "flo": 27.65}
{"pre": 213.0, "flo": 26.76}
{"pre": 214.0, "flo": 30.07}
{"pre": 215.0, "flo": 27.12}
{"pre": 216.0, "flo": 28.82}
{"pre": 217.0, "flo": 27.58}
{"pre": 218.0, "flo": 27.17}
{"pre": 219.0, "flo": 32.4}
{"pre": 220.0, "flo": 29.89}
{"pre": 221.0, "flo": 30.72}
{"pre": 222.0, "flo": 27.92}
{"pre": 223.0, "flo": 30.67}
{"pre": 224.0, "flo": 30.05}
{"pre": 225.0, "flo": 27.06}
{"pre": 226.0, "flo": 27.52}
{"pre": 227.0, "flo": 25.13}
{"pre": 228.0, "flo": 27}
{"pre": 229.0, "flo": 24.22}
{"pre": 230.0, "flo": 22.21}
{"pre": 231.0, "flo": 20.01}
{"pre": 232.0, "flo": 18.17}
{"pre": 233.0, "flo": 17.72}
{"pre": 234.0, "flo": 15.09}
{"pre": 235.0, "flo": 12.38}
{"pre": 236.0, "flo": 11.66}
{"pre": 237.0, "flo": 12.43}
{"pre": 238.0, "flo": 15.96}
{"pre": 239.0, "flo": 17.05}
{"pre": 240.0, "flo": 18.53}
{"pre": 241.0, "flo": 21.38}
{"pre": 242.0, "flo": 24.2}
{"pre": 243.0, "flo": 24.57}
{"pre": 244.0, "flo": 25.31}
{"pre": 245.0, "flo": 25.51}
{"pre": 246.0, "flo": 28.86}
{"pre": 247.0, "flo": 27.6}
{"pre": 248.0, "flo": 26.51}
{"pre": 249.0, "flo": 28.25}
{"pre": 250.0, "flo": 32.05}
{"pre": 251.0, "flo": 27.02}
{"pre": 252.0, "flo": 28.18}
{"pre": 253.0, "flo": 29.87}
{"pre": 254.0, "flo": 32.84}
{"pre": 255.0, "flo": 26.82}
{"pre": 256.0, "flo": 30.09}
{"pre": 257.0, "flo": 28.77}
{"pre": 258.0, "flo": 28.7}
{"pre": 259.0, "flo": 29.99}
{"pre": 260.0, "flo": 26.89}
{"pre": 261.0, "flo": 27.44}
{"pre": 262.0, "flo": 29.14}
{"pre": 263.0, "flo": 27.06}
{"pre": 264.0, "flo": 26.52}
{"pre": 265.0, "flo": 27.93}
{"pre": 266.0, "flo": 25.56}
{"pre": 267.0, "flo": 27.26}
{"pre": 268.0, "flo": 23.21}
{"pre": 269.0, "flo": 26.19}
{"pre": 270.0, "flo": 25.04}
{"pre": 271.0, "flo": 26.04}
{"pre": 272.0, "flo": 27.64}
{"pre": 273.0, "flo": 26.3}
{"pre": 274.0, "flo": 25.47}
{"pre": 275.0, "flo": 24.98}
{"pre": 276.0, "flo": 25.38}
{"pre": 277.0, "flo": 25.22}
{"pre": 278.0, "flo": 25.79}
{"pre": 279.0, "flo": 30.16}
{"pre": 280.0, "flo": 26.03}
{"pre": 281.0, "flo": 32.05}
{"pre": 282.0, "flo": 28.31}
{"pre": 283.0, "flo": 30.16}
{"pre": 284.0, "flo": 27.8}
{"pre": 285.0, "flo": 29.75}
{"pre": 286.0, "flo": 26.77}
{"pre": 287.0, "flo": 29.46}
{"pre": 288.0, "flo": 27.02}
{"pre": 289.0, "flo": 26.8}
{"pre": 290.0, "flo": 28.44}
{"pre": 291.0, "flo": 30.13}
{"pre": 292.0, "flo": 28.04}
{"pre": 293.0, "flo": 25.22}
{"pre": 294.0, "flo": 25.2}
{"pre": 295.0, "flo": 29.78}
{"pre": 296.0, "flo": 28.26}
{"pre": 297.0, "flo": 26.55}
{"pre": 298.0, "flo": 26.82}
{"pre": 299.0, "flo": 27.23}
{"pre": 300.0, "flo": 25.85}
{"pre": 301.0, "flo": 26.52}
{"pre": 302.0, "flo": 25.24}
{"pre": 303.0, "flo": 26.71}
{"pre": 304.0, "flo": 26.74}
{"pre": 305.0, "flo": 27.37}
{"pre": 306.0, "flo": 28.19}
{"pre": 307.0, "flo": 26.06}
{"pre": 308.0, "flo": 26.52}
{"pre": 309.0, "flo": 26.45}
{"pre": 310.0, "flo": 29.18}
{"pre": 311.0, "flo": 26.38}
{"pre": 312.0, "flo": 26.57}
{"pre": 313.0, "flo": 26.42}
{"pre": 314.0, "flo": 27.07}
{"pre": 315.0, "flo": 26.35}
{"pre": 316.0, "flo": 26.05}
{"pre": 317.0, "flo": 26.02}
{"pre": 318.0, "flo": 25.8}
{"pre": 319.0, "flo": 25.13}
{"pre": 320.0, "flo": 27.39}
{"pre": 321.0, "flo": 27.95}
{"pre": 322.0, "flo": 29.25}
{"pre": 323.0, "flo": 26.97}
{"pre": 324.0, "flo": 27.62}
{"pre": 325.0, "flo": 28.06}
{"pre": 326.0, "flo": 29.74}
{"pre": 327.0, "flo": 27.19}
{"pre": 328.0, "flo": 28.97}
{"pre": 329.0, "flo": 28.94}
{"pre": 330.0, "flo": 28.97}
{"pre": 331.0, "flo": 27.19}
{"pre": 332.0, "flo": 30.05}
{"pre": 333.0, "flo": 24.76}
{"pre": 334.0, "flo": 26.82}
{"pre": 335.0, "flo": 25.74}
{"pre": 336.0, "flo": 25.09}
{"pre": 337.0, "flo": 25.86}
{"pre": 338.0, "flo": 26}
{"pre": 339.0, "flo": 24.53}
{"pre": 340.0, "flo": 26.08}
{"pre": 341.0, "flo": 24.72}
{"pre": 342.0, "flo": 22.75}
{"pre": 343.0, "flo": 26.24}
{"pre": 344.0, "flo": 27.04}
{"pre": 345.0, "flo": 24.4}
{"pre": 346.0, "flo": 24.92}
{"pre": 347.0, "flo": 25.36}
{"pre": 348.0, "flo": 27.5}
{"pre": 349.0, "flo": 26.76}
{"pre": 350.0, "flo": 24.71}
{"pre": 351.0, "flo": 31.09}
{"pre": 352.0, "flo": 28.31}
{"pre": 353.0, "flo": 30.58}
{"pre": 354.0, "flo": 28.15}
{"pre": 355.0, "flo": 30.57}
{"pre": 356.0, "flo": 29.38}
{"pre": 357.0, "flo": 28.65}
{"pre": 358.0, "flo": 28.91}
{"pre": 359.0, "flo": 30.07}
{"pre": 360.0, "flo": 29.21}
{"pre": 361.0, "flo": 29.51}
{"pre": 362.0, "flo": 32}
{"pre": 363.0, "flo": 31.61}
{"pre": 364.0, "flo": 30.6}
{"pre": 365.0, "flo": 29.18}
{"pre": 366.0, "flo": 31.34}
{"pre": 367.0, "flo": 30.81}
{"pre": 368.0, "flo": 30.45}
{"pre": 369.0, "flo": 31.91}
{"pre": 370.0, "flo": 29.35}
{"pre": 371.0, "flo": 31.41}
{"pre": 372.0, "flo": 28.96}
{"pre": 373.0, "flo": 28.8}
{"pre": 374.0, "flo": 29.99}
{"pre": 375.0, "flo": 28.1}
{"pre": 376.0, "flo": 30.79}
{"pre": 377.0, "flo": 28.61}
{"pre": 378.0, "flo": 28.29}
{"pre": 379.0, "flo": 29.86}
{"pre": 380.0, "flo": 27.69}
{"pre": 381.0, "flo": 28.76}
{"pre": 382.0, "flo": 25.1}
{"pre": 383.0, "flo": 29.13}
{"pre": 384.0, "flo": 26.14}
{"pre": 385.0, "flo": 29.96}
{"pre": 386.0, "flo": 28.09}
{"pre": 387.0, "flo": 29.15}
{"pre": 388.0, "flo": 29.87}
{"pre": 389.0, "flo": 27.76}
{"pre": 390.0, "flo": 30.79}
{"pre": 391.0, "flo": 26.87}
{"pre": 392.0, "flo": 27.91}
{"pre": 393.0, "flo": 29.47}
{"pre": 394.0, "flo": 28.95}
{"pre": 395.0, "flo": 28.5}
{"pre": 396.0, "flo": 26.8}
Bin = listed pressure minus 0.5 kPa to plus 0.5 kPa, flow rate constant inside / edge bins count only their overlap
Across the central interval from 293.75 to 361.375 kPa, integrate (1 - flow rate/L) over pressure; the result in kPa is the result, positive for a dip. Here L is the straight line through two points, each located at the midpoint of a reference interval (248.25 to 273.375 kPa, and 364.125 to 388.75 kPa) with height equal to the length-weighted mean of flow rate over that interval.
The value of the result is 3.5 kPa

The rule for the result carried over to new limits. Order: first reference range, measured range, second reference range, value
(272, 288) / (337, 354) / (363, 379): 1.71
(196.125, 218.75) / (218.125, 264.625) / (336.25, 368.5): 4.56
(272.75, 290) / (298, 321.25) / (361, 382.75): 1.29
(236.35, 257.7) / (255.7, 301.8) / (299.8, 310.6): -2.18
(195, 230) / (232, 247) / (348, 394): 4.57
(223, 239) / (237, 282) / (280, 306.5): -4.69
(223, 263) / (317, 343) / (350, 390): 0.95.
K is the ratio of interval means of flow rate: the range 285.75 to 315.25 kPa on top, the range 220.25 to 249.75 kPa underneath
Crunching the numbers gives 1.18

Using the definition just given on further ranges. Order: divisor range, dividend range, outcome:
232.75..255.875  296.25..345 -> 1.15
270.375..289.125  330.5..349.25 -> 0.94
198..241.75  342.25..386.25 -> 1.15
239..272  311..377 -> 1.04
